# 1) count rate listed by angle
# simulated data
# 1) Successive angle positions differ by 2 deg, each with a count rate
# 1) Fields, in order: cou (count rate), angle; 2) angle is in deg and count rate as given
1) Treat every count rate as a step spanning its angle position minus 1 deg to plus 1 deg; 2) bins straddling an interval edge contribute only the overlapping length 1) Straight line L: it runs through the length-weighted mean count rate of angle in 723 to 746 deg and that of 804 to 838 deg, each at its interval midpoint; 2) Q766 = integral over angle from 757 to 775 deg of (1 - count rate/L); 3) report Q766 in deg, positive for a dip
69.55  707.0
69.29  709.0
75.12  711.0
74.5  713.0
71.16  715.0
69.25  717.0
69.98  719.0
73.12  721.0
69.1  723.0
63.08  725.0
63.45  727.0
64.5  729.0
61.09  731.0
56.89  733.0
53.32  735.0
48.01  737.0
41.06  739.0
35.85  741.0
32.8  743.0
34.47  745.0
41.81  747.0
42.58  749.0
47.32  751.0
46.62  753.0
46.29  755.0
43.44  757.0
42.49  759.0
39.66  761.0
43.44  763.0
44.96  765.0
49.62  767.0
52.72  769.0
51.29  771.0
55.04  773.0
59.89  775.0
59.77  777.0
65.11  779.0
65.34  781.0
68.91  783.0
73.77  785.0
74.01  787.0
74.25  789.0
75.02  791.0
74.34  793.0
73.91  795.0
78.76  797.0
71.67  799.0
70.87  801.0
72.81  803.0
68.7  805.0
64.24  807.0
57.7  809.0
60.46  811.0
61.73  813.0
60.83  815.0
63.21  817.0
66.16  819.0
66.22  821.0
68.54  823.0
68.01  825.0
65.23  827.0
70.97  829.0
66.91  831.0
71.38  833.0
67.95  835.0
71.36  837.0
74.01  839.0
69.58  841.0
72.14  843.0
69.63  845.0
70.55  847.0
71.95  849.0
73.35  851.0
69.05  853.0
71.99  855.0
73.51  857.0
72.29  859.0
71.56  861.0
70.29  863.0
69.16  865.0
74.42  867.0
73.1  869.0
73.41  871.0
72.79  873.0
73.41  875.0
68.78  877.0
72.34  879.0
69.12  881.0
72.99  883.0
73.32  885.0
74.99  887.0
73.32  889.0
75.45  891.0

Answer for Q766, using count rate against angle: 2.8 deg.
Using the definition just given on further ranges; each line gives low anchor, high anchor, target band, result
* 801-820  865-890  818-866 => -1.3 deg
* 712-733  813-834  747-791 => 8.0 deg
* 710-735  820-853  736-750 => 5.8 deg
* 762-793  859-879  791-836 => -1.7 deg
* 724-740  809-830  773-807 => -4.3 deg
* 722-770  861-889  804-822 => -0.7 deg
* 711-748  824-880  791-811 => -1.5 deg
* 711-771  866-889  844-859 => -0.6 deg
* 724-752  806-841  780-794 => -3.2 deg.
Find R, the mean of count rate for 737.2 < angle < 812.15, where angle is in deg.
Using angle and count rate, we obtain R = 56.7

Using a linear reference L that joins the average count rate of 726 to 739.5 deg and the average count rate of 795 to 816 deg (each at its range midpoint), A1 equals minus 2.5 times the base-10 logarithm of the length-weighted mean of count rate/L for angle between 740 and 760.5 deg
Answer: 0.382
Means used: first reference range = 56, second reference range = 67.1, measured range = 41.3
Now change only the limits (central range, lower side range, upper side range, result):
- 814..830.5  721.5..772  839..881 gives -0.035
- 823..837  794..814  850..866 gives 0.017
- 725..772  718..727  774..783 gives 0.358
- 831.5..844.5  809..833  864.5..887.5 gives -0.054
